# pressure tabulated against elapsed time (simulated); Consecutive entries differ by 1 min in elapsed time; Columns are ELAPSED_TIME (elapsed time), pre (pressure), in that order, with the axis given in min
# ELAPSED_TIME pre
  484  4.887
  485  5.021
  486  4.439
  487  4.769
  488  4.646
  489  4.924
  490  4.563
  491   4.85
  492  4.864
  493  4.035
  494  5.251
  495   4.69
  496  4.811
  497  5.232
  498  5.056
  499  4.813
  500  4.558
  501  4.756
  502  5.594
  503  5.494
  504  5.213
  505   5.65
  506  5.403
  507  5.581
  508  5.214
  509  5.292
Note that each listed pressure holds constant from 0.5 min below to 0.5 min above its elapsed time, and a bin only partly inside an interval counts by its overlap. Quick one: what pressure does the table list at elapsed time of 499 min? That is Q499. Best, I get 4.813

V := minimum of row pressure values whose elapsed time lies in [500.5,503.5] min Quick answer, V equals 4.756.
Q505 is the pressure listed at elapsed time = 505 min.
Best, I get 5.65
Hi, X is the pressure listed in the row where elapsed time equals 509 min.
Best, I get 5.292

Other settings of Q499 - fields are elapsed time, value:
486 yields 4.439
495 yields 4.69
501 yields 4.756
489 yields 4.924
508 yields 5.214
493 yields 4.035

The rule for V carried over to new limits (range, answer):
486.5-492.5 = 4.563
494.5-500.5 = 4.558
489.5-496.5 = 4.035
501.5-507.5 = 5.213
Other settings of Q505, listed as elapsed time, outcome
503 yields 5.494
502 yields 5.594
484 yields 4.887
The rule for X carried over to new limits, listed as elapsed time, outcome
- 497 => 5.232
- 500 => 4.558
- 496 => 4.811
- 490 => 4.563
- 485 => 5.021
